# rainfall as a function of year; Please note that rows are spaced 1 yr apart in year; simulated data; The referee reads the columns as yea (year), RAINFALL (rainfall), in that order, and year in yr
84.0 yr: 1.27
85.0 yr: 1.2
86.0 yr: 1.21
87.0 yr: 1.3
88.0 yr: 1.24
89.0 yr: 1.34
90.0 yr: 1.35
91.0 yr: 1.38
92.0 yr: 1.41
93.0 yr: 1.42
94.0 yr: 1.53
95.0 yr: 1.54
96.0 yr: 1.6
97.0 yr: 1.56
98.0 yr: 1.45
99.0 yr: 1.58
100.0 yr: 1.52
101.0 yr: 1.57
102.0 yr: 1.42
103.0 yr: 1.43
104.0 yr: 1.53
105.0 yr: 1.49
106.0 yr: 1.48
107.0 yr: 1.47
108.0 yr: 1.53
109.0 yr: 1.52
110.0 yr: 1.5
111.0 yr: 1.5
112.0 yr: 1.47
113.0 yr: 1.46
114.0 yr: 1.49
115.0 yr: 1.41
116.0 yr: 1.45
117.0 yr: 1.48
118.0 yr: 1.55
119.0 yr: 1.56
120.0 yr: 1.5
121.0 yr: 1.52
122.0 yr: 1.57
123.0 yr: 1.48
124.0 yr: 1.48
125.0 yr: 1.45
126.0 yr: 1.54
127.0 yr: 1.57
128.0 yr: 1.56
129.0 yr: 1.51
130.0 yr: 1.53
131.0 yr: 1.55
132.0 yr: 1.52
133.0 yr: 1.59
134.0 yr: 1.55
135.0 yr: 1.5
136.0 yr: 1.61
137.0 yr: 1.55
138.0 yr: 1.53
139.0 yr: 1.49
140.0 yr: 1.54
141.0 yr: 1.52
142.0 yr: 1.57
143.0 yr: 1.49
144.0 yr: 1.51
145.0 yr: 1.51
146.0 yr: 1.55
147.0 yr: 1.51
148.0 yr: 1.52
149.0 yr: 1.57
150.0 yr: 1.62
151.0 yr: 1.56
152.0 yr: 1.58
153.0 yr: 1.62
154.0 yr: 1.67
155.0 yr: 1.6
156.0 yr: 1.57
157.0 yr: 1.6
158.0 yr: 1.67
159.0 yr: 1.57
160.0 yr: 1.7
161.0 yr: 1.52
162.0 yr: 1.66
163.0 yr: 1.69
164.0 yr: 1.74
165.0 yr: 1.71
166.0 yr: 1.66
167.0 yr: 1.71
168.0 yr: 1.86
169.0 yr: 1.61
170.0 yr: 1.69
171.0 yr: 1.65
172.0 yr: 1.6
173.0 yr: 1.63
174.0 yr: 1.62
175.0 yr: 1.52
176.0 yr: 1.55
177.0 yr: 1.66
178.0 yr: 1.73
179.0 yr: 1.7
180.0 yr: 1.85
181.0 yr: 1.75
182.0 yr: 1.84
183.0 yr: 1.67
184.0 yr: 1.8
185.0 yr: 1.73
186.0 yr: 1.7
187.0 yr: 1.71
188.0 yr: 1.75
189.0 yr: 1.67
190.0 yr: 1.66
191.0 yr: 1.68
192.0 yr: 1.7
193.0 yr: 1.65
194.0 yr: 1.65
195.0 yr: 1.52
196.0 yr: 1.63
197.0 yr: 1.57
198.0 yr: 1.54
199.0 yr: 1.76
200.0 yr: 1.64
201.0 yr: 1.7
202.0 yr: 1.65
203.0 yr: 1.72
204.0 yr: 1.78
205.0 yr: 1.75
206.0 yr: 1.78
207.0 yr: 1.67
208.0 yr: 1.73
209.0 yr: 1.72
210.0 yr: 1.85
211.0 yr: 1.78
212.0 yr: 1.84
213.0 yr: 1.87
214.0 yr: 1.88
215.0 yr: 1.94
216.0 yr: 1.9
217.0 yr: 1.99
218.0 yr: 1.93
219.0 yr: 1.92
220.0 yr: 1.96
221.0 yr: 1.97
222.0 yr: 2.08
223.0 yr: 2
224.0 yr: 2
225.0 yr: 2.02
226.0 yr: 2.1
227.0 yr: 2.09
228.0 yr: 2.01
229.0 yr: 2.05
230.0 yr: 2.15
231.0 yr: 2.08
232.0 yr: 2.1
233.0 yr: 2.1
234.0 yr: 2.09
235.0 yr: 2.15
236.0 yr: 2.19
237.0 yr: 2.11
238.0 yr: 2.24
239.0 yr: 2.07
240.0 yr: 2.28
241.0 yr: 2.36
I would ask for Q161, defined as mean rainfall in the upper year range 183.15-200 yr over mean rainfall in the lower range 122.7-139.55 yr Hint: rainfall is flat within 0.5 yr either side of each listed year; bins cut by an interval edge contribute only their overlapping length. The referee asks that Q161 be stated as 1.1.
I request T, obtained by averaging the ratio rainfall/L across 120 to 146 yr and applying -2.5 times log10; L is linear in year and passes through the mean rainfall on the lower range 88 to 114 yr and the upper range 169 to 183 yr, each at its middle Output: 0.02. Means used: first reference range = 1.48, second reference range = 1.67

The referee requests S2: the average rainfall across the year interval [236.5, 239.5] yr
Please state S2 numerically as 2.14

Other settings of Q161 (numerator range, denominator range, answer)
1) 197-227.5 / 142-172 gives 1.14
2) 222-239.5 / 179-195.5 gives 1.22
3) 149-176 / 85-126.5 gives 1.12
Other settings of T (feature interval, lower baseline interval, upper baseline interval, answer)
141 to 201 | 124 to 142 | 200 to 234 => 0.039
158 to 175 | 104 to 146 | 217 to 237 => 0.047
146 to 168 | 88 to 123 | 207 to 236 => 0.050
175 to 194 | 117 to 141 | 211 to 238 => 0.068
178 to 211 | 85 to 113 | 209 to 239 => 0.104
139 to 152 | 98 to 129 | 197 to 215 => 0.033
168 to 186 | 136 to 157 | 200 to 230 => 0.010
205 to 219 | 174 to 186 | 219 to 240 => 0.064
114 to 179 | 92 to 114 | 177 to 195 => 0.024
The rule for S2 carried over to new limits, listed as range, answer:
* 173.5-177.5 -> 1.59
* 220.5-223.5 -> 2.02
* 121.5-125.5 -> 1.49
